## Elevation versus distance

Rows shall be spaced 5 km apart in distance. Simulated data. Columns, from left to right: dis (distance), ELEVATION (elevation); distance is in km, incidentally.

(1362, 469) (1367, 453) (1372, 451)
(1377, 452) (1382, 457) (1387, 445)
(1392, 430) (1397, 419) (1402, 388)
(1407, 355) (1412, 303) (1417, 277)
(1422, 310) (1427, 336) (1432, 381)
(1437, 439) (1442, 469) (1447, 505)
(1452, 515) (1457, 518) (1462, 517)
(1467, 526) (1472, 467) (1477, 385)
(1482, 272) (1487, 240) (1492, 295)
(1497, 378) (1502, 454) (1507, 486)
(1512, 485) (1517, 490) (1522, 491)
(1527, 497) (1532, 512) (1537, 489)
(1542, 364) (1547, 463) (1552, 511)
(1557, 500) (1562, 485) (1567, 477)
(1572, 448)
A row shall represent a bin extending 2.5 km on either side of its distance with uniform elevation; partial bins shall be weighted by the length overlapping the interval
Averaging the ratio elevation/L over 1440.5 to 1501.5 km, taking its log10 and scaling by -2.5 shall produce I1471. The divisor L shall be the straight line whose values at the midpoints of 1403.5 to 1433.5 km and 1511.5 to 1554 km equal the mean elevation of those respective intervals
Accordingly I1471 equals -0.089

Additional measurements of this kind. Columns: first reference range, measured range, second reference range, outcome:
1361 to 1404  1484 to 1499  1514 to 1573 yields 0.48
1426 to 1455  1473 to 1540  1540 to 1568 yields 0.09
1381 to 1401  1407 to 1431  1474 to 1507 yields 0.28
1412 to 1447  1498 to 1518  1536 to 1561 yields -0.09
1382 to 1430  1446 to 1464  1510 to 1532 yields -0.22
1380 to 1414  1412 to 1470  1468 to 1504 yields -0.14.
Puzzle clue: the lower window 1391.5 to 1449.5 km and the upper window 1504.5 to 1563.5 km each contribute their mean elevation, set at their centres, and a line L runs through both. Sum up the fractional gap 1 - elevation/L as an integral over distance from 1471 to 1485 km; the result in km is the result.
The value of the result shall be 2.3 km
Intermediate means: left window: 383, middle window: 360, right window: 481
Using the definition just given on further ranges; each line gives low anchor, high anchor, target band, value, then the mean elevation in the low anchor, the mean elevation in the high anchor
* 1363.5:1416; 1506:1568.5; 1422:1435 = 2.4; 412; 481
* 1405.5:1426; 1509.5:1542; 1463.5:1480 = -2.5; 311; 484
